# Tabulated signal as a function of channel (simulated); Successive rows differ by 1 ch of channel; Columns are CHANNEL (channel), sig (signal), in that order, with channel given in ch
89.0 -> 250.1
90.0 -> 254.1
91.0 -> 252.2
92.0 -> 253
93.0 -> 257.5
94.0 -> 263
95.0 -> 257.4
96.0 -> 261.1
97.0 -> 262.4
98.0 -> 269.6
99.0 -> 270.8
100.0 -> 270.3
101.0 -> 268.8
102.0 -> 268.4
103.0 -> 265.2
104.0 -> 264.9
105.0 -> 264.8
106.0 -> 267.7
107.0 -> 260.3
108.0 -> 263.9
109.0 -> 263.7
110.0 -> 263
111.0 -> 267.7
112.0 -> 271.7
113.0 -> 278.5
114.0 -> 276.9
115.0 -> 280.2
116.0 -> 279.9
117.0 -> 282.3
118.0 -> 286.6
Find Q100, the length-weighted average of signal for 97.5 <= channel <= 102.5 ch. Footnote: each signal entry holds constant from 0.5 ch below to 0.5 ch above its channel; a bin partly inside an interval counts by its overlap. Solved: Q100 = 270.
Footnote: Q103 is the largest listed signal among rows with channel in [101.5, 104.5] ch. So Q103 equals 268.4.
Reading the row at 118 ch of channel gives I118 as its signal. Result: 286.6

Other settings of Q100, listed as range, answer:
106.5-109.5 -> 263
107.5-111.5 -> 265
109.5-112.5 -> 267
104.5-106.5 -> 266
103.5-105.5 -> 265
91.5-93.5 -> 255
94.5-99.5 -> 264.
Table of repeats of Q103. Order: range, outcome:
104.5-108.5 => 267.7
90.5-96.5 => 263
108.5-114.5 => 278.5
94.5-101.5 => 270.8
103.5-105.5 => 264.9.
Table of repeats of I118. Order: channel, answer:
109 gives 263.7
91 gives 252.2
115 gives 280.2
